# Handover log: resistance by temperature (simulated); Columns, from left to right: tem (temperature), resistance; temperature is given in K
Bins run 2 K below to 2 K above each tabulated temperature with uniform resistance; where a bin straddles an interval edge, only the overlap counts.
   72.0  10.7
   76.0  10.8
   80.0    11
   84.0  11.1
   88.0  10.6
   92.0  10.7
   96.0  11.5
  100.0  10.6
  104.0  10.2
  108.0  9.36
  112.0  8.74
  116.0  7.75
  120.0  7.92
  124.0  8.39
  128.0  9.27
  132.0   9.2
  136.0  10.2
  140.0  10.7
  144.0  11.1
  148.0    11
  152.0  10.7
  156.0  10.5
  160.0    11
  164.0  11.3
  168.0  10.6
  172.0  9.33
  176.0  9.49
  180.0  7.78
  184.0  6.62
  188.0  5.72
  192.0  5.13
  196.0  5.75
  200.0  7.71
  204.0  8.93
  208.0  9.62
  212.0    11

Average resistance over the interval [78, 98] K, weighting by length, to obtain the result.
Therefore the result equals 11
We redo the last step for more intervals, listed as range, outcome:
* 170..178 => 9.41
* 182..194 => 5.82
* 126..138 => 9.56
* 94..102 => 11.1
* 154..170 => 10.8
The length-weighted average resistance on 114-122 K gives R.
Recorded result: 7.83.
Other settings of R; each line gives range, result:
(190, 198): 5.44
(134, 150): 10.8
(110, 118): 8.25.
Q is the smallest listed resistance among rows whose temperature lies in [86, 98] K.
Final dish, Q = 10.6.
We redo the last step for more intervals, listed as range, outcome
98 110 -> 9.36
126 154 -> 9.2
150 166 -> 10.5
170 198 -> 5.13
